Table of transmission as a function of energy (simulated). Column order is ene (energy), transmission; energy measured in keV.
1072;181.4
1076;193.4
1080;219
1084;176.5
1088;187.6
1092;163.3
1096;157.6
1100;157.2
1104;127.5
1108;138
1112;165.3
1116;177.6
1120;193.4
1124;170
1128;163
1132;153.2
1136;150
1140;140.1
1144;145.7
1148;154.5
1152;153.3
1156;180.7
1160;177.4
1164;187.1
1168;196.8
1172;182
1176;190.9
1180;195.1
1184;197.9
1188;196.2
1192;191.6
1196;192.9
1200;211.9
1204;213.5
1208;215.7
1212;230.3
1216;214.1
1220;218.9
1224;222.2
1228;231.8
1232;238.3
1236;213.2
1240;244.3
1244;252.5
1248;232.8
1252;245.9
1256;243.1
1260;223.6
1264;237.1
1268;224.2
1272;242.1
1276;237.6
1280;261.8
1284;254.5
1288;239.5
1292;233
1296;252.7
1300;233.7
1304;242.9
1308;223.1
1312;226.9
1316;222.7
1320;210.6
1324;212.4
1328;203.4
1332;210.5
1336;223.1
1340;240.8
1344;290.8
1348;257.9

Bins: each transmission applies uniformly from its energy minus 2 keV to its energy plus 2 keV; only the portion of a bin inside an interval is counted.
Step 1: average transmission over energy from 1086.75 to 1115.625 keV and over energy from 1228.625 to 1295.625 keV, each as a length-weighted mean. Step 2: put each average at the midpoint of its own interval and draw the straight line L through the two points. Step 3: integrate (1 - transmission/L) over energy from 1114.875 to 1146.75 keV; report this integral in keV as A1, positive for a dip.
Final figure 2.0 keV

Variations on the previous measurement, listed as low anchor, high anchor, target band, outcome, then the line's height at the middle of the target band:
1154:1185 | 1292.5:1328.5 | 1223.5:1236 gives -1.5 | 205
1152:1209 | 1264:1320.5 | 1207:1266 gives -4.4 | 215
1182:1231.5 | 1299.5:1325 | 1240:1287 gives -4.9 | 219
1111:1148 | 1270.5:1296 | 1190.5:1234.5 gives -2.1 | 207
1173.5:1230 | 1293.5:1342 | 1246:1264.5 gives -1.7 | 216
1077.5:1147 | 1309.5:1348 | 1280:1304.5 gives -3.0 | 217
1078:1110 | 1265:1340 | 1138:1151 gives 2.5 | 182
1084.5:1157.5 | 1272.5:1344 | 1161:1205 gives -2.6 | 184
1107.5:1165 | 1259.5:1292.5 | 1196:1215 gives -1.3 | 202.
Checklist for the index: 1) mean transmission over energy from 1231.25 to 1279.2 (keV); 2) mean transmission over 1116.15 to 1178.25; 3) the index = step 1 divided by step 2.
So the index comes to 1.4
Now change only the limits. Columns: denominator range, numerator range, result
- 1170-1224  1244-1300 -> 1.18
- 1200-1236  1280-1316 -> 1.08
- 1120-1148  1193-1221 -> 1.36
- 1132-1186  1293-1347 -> 1.34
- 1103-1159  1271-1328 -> 1.47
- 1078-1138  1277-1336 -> 1.38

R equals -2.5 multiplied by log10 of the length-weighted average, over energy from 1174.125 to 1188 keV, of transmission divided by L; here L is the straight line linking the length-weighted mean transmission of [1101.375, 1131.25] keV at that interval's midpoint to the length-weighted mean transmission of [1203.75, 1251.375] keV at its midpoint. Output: 0.03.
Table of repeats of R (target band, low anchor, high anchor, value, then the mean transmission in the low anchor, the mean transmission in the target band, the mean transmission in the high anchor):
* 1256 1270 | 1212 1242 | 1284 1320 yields 0.00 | 226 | 230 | 234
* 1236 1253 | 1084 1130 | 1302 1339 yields -0.20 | 164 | 240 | 220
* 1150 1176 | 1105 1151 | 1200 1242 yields 0.02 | 158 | 180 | 224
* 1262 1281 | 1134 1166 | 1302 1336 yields -0.18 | 161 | 239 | 219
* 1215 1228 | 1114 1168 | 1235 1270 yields -0.02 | 166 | 221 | 236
